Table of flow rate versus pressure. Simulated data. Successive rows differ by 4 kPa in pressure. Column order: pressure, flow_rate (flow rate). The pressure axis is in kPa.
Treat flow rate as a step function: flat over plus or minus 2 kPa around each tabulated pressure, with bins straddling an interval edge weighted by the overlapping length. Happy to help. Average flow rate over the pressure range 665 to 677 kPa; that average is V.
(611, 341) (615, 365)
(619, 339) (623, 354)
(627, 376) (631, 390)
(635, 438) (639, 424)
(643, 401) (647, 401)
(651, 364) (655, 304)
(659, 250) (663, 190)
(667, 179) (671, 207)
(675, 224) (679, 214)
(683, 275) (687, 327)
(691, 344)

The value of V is 203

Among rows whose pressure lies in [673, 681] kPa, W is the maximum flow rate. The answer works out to 224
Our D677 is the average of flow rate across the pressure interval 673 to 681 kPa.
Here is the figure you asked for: 219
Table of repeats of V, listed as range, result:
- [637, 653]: 398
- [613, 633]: 365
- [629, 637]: 414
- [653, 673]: 226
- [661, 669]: 184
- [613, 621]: 352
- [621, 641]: 396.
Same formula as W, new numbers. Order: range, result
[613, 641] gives 438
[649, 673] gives 364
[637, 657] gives 424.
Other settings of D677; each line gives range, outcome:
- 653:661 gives 277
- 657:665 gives 220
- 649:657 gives 334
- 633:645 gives 421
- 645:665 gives 302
